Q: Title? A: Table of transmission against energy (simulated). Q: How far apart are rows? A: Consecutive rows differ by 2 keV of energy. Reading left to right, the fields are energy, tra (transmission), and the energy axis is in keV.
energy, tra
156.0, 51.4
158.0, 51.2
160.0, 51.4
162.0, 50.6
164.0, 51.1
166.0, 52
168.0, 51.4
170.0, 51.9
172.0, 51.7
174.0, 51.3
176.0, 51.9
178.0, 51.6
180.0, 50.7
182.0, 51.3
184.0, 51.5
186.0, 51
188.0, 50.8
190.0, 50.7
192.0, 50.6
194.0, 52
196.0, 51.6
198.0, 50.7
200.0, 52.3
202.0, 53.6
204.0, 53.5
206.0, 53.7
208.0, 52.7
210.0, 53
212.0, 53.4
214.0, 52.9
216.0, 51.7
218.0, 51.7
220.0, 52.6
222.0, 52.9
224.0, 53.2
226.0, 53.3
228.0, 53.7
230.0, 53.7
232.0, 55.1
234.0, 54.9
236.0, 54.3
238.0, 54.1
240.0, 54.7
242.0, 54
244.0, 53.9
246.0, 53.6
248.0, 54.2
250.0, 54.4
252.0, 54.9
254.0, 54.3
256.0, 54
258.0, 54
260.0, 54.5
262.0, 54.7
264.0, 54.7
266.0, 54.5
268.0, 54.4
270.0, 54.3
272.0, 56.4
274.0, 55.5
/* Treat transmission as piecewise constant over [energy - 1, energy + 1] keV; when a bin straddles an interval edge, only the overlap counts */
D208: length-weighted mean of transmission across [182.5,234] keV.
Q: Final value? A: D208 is 52.5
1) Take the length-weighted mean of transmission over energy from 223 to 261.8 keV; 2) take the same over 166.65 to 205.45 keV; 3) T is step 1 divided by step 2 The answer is 1.05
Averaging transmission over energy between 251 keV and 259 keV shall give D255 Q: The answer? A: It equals 54.3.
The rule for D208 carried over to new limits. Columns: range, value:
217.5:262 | 54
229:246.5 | 54.3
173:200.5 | 51.3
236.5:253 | 54.2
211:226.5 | 52.7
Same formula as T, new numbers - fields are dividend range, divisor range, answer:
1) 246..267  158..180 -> 1.06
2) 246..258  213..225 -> 1.03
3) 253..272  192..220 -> 1.04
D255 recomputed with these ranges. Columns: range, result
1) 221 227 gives 53.1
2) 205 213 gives 53.2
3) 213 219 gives 52.1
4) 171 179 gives 51.6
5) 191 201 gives 51.4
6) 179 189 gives 51.1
